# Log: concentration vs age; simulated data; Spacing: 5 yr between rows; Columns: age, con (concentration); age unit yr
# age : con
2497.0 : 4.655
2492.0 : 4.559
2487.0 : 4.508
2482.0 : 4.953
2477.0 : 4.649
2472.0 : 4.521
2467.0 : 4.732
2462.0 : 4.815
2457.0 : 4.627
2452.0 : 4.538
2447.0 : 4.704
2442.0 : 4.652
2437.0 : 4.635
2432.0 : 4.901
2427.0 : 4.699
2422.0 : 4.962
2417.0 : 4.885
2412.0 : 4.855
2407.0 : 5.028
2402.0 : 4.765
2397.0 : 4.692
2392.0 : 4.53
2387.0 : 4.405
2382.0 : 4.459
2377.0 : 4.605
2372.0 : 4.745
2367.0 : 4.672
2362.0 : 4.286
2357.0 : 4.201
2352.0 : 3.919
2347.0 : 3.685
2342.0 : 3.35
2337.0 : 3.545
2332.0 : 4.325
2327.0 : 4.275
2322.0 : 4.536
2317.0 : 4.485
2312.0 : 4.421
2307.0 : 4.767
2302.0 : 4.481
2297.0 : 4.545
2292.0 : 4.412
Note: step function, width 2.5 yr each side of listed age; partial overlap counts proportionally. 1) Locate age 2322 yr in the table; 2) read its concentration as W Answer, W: 4.536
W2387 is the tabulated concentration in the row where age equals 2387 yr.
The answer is 4.405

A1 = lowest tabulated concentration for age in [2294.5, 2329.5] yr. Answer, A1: 4.275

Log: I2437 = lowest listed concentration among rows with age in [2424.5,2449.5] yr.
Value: 4.635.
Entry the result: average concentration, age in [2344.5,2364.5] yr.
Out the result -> 4.02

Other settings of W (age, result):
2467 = 4.732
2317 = 4.485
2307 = 4.767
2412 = 4.855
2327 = 4.275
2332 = 4.325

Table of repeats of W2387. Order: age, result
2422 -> 4.962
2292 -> 4.412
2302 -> 4.481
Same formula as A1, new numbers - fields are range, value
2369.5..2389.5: 4.405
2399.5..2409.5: 4.765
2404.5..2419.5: 4.855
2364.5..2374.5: 4.672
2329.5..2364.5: 3.35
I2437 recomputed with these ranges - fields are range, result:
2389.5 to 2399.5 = 4.53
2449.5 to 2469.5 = 4.538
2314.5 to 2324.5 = 4.485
